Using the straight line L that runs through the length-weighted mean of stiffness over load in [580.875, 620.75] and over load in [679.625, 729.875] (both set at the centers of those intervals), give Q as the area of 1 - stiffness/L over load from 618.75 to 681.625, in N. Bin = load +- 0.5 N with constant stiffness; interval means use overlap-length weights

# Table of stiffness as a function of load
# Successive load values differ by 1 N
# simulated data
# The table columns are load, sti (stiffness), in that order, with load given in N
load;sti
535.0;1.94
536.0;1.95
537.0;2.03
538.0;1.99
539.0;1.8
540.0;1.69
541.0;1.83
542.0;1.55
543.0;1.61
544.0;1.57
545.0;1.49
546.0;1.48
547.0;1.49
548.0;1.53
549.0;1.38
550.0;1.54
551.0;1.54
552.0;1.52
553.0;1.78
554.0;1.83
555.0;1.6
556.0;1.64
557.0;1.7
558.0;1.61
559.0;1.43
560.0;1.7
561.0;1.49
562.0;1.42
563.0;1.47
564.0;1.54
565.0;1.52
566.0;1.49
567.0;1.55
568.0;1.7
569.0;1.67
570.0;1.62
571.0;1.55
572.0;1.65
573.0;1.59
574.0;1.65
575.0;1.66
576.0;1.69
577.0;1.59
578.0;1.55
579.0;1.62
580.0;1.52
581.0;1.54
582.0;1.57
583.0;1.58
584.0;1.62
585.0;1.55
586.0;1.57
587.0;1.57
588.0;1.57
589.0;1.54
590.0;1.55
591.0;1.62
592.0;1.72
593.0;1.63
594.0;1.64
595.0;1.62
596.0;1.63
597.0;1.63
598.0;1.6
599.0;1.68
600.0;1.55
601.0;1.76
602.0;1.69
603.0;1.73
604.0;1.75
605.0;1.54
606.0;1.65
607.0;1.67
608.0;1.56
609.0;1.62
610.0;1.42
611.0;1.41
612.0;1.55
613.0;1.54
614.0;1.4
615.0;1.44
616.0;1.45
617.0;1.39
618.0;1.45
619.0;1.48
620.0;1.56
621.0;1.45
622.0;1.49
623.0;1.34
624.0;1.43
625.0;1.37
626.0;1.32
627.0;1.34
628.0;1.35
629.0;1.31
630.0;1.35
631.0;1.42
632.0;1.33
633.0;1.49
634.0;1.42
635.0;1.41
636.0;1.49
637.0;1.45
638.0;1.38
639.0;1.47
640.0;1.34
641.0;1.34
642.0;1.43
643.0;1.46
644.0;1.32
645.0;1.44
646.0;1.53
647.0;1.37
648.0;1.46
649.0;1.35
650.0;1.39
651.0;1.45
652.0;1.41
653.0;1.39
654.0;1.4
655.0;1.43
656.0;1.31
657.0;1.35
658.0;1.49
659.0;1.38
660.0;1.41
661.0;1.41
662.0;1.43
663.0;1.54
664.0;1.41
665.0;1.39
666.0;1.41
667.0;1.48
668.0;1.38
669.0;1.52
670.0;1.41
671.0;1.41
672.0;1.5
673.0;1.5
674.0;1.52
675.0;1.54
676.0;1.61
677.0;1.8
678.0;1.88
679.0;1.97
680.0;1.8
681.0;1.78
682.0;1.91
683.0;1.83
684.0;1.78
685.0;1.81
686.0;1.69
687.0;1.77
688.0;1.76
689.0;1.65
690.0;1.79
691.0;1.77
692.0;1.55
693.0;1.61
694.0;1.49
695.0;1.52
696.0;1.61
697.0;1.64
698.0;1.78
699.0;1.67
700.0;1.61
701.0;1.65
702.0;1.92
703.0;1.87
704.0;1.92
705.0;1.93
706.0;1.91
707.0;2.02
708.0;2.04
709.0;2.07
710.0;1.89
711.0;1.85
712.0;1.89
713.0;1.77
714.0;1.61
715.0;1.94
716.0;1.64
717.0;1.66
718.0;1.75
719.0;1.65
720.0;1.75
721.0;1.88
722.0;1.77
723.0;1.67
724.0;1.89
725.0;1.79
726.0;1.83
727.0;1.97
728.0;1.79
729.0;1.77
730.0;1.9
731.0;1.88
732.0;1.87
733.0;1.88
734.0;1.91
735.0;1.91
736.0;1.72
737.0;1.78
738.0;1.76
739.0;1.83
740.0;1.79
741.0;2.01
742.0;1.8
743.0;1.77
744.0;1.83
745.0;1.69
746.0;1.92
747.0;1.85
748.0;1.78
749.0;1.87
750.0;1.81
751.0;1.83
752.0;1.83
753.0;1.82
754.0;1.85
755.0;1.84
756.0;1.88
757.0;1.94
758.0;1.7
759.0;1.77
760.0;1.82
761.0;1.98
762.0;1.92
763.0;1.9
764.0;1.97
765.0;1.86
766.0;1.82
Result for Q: 8.09 N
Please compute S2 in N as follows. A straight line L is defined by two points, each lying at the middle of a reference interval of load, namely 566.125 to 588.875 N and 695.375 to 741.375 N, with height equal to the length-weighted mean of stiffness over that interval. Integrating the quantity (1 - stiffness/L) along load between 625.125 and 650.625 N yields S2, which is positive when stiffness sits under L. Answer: 4.4 N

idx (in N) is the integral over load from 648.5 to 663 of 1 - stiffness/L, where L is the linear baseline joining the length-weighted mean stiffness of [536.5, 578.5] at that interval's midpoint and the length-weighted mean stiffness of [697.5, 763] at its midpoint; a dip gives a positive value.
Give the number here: 2.8 N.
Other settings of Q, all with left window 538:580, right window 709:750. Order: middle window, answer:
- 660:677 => 2.6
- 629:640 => 1.8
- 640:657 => 3.1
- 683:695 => 0.5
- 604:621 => 1.6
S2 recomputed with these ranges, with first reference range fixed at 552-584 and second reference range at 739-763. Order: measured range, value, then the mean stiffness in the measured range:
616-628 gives 1.8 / 1.42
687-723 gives 0.3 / 1.77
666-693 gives 1.3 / 1.66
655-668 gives 2.3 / 1.42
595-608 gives -0.1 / 1.65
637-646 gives 1.5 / 1.41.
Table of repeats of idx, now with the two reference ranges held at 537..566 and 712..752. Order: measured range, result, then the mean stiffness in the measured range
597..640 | 4.9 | 1.49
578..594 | 0.6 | 1.59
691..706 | 0.5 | 1.71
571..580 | 0.1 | 1.61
